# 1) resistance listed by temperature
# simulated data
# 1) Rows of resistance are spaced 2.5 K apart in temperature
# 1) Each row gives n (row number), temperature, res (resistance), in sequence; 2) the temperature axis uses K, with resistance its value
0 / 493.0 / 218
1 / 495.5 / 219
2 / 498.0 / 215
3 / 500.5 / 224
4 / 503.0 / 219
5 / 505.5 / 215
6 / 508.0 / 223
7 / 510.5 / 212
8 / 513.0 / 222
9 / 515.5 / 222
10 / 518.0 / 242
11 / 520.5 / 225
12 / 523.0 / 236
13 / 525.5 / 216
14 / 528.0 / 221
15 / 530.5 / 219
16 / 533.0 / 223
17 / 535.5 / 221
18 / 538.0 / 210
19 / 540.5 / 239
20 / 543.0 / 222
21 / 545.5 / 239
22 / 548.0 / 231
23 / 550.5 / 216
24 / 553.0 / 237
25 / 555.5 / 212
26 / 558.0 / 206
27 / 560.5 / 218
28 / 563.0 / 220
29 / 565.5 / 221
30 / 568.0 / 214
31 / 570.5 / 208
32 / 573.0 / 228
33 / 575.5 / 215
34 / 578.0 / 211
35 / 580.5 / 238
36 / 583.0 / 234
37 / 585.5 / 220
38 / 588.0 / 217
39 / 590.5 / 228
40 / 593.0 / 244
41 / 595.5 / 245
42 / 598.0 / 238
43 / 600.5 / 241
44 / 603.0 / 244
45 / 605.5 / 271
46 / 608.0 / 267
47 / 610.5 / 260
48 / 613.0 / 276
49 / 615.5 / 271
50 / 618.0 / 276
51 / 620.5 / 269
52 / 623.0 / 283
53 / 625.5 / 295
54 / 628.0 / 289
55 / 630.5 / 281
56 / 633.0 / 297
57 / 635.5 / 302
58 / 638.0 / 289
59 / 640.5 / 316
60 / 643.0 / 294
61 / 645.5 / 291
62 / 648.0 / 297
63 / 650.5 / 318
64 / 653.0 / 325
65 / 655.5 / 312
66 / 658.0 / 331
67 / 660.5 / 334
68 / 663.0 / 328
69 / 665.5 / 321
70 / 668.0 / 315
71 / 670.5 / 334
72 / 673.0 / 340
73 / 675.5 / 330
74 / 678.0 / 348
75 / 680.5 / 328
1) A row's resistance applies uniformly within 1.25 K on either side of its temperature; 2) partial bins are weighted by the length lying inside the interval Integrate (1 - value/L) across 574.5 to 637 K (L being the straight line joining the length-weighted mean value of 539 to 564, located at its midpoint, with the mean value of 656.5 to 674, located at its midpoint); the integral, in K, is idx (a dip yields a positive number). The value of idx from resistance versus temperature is 4.04 K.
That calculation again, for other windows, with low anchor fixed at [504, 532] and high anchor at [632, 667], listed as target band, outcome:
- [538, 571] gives 3.4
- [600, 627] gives 1.7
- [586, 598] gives 1.7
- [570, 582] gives 1.9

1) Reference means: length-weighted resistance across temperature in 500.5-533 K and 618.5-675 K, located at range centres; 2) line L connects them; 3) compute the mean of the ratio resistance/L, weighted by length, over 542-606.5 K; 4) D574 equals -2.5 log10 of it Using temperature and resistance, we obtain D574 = 0.14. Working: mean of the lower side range 223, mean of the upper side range 307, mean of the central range 227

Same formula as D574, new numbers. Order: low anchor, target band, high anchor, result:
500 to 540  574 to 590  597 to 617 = 0.12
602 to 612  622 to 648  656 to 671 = 0.00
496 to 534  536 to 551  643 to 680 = 0.07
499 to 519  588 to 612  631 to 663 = 0.13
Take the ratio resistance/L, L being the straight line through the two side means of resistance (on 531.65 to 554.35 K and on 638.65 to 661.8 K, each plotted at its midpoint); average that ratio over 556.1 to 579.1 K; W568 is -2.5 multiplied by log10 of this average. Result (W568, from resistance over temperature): 0.14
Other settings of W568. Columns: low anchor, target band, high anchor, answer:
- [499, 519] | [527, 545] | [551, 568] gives -0.013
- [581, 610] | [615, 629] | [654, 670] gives -0.026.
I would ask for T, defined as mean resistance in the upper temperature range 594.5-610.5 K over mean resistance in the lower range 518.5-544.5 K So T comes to 1.1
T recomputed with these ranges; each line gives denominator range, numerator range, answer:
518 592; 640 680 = 1.44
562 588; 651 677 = 1.48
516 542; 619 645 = 1.29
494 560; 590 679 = 1.31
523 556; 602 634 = 1.23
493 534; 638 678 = 1.44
